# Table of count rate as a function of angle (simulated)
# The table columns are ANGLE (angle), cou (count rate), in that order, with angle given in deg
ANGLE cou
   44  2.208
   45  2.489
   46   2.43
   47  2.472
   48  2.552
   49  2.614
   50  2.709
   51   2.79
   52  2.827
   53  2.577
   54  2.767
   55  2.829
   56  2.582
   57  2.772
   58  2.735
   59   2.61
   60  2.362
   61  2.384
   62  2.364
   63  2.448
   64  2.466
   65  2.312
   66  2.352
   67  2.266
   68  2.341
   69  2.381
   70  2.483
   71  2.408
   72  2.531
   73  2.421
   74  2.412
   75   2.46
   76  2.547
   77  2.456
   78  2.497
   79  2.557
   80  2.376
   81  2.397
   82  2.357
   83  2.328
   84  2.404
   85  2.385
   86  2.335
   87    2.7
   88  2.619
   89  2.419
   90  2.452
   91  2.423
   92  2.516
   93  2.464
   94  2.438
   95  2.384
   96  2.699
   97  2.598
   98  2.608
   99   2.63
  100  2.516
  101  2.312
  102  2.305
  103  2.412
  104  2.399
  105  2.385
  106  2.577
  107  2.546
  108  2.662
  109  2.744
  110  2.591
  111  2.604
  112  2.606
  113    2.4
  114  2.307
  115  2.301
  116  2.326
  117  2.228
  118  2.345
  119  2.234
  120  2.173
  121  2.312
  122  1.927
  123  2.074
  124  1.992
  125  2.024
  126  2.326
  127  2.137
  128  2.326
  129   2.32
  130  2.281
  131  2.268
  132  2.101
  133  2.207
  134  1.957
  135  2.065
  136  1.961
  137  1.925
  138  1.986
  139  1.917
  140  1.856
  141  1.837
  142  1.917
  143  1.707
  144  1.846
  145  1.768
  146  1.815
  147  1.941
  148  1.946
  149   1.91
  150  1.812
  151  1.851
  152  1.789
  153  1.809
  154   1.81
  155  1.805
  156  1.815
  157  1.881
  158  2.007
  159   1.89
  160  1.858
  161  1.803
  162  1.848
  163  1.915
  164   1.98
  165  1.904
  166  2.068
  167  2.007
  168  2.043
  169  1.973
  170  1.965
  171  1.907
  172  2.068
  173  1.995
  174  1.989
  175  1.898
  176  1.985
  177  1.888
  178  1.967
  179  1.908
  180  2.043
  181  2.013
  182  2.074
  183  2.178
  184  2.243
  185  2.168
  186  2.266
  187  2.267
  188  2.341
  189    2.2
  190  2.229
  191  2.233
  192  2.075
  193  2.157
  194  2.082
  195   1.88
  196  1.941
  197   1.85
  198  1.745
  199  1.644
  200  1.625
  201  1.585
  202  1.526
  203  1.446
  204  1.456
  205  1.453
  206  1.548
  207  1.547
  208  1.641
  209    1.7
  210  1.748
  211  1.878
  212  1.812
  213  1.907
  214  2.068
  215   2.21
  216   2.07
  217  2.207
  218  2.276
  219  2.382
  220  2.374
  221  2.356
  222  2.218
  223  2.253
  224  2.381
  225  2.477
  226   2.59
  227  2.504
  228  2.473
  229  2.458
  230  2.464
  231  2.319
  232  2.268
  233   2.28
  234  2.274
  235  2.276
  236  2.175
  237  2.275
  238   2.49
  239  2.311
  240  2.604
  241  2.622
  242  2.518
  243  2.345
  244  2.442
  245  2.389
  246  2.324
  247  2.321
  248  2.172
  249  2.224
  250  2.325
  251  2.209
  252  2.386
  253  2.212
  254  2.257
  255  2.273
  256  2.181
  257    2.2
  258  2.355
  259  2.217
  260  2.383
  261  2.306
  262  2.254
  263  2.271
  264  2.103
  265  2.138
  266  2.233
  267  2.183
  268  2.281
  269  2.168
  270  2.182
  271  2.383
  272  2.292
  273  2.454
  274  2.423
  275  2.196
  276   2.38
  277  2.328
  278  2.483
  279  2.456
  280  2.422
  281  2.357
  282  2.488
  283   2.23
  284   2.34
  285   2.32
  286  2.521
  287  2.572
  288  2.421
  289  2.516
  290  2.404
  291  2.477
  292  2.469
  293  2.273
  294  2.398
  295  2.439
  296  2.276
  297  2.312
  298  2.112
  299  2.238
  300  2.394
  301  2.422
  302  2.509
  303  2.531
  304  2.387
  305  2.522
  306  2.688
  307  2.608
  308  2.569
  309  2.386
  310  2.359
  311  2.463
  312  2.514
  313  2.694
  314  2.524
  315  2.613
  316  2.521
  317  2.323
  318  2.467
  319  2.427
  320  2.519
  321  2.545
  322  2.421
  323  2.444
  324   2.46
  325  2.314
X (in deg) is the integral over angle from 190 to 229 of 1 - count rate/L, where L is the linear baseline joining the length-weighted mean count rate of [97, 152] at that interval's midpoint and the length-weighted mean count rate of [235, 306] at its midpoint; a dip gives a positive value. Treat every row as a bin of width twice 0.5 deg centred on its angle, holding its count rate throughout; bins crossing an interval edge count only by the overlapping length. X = 5.0 deg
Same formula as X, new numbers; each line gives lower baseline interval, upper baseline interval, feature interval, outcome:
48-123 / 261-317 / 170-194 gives 3.4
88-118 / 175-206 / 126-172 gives 5.0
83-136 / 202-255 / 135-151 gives 3.0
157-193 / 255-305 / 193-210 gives 3.4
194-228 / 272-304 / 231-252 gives -2.1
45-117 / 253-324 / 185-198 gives 1.7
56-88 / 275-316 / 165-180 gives 2.9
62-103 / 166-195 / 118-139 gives 1.3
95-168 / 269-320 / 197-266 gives 4.7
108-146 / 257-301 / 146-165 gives 2.8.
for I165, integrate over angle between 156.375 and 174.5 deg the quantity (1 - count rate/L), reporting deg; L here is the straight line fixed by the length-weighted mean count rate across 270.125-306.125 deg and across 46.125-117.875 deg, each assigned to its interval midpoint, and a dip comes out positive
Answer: 3.7 deg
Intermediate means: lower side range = 2.49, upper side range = 2.4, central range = 1.95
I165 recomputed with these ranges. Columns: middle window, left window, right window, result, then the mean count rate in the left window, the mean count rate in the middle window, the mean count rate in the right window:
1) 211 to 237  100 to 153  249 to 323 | 0.2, 2.16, 2.27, 2.38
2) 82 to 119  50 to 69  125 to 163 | -3.5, 2.54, 2.47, 1.95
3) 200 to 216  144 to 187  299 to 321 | 3.0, 1.95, 1.71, 2.49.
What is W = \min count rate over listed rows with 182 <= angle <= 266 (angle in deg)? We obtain 1.446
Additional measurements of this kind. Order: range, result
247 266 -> 2.103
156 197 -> 1.803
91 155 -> 1.707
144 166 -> 1.768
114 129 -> 1.927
